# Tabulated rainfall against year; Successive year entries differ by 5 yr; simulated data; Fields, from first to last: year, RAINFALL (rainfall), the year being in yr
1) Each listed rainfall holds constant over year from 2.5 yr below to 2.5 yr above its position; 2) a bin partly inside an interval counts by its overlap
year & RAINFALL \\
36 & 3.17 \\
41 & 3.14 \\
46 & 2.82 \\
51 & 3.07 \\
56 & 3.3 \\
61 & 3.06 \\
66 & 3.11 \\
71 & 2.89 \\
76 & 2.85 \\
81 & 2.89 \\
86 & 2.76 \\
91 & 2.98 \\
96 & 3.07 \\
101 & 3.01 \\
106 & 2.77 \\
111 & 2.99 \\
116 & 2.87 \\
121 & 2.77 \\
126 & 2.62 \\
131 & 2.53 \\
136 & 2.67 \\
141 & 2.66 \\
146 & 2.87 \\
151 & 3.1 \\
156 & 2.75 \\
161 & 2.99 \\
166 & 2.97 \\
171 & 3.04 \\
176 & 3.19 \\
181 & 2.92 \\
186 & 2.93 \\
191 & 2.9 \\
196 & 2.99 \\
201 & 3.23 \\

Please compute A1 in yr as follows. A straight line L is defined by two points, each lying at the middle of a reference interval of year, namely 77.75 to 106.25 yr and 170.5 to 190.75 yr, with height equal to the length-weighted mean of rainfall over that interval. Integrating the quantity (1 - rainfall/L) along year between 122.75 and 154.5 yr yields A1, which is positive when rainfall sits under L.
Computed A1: 2.4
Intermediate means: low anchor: 2.92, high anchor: 3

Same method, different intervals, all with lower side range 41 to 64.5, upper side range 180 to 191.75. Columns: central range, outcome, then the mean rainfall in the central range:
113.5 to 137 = 2.3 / 2.69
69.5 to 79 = 0.6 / 2.87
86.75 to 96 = 0.2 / 2.96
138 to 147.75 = 0.7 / 2.75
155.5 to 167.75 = 0.1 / 2.92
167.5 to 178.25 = -0.6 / 3.1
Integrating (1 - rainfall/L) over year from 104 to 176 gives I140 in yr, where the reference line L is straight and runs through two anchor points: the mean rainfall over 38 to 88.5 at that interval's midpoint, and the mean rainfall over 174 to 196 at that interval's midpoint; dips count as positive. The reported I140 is 3.4 yr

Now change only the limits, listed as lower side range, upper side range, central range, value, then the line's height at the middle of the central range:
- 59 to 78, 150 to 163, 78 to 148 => 3.19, 2.95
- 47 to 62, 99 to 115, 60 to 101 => 0.91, 3.02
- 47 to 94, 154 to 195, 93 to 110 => 0.14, 2.98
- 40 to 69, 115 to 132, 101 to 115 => -0.60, 2.78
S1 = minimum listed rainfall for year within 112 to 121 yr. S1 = 2.77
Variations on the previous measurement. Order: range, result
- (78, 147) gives 2.53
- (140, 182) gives 2.66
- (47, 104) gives 2.76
